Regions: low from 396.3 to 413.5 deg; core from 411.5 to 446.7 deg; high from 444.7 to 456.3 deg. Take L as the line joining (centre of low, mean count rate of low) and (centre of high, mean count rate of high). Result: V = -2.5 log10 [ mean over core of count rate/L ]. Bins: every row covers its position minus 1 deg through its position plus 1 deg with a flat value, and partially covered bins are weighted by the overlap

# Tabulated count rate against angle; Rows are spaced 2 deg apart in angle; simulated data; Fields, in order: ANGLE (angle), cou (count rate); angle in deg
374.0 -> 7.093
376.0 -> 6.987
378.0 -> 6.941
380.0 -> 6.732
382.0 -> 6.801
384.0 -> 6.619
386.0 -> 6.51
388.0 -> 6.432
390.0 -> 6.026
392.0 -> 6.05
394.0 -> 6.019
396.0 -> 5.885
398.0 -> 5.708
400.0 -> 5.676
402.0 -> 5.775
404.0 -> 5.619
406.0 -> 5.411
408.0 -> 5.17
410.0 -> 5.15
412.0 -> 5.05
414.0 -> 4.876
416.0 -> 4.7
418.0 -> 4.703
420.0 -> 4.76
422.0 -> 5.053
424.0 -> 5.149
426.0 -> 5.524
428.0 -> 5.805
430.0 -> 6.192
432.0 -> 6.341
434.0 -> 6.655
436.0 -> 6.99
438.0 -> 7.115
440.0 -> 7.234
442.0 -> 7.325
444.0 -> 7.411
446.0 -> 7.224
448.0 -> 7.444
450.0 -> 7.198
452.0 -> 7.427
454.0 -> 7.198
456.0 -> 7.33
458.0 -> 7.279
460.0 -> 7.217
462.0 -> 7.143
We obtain 0.08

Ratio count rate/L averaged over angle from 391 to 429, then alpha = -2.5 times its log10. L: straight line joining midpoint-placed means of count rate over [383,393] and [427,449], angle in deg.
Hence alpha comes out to 0.22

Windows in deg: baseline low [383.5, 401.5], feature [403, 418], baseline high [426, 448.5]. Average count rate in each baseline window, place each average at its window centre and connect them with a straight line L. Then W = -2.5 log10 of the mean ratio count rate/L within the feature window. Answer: 0.239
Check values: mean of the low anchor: 6.08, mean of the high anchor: 6.81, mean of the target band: 5.11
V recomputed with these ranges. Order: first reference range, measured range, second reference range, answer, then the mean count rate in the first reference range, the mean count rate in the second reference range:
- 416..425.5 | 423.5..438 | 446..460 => -0.10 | 4.93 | 7.3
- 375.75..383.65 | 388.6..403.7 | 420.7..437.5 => 0.12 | 6.83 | 5.98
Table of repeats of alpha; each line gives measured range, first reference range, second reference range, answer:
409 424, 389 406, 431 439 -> 0.27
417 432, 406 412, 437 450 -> 0.14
